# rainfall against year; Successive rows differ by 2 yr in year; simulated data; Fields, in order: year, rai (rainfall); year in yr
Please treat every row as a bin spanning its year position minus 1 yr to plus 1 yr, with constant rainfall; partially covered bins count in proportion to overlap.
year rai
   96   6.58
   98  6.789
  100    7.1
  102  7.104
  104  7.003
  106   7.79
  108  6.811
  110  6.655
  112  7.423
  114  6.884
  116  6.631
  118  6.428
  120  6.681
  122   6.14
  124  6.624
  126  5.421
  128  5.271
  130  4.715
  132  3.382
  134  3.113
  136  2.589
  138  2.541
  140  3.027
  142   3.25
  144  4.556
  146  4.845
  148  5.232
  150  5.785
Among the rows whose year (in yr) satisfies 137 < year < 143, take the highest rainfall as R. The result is 3.25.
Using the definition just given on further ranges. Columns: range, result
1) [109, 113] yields 7.423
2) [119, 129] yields 6.681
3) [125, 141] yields 5.421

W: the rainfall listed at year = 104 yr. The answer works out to 7.003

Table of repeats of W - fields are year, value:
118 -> 6.428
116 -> 6.631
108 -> 6.811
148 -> 5.232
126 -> 5.421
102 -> 7.104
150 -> 5.785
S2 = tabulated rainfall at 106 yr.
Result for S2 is 7.79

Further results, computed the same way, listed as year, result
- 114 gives 6.884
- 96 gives 6.58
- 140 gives 3.027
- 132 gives 3.382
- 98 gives 6.789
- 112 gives 7.423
